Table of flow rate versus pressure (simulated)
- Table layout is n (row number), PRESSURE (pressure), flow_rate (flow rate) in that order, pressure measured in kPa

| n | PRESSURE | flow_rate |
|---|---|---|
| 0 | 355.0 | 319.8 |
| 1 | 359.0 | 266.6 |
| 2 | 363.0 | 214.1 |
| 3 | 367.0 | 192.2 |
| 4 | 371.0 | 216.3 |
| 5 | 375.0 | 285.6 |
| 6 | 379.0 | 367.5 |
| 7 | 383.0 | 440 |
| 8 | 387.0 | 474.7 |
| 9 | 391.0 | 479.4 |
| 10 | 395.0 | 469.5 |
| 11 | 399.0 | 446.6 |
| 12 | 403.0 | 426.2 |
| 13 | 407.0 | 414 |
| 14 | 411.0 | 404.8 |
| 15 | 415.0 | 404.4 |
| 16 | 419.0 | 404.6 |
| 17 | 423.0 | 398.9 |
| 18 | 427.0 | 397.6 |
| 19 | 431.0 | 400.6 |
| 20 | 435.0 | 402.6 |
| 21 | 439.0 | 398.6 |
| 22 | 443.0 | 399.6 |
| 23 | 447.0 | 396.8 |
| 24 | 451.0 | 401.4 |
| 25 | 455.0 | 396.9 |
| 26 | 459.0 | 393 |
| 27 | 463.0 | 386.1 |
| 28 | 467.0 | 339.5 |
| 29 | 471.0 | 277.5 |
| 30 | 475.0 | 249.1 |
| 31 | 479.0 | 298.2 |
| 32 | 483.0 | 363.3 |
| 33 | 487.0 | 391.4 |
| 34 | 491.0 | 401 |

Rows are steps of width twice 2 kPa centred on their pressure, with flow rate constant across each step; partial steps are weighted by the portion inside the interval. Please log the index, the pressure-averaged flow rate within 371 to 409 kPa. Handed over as 412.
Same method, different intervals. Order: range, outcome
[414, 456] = 400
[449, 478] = 347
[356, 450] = 378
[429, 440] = 401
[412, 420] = 405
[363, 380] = 253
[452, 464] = 393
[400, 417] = 414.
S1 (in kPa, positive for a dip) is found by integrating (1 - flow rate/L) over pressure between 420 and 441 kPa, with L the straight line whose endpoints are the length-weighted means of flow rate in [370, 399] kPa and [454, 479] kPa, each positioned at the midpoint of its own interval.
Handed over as -2.10 kPa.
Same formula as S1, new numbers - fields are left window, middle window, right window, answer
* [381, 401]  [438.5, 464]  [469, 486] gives -3.3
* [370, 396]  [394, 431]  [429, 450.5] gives -1.8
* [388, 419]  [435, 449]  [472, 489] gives -0.8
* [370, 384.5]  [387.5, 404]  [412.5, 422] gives -4.3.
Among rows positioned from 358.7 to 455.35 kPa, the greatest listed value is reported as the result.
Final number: 479.4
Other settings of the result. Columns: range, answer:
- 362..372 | 216.3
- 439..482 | 401.4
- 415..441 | 404.6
